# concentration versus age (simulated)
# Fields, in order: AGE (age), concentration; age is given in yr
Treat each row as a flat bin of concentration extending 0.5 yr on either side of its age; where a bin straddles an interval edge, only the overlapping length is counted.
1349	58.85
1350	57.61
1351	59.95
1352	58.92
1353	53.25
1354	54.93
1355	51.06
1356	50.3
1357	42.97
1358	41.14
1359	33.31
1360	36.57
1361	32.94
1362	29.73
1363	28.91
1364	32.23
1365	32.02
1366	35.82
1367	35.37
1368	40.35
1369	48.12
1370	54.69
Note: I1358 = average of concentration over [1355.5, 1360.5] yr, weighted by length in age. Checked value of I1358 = 40.9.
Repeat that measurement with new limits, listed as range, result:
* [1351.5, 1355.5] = 54.5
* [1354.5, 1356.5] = 50.7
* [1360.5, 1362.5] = 31.3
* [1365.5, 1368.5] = 37.2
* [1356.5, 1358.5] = 42.1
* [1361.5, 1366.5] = 31.7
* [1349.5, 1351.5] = 58.8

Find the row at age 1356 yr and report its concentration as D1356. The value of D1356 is 50.3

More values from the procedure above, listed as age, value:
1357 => 42.97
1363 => 28.91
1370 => 54.69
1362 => 29.73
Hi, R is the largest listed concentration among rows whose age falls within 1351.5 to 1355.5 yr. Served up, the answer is 58.92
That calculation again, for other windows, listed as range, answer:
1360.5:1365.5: 32.94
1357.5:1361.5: 41.14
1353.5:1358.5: 54.93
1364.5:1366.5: 35.82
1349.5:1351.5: 59.95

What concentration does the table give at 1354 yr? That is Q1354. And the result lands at 54.93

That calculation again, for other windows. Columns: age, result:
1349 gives 58.85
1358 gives 41.14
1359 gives 33.31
